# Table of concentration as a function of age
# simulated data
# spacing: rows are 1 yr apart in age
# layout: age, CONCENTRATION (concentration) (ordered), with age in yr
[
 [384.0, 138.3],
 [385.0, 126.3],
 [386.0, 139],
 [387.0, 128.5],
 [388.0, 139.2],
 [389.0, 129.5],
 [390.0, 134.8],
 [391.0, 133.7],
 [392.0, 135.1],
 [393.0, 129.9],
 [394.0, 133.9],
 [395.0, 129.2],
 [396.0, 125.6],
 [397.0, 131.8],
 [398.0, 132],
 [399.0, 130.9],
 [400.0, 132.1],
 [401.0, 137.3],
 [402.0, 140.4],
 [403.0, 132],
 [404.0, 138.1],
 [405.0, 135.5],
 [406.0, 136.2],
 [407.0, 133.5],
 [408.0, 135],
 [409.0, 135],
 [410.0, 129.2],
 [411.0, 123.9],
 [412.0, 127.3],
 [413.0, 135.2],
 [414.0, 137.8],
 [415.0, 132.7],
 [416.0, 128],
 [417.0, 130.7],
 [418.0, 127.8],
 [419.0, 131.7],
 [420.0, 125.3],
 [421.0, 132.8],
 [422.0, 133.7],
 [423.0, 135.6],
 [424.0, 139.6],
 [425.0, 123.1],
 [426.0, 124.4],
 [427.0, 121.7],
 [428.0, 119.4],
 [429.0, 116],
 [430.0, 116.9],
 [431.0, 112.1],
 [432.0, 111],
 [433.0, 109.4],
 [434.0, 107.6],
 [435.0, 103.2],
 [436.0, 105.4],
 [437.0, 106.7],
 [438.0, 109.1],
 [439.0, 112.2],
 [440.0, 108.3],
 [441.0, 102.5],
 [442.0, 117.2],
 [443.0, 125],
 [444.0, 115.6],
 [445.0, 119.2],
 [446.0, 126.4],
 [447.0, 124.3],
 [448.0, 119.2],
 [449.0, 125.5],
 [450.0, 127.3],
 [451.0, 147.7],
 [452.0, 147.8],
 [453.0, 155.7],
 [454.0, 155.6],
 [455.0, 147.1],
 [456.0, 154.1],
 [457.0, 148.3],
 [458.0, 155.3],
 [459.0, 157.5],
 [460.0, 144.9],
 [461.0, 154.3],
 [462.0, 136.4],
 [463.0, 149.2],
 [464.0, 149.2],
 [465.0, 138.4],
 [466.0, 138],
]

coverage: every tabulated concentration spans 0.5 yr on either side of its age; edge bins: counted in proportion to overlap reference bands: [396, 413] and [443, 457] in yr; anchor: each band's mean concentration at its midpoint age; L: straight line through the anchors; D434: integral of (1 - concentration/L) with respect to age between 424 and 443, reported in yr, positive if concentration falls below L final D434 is 3.0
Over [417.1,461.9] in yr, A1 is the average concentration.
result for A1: 127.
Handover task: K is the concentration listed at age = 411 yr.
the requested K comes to 123.9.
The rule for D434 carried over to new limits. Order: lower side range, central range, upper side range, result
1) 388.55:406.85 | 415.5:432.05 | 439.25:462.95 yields 1.06 yr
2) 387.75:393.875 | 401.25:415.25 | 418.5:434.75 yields -0.63 yr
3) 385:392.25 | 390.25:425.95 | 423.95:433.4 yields -1.71 yr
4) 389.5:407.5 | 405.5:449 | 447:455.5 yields 4.54 yr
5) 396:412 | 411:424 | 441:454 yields 0.03 yr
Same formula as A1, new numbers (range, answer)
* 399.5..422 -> 133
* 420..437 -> 119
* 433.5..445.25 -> 111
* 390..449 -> 125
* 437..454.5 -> 125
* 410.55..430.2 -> 128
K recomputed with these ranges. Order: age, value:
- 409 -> 135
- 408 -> 135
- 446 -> 126.4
